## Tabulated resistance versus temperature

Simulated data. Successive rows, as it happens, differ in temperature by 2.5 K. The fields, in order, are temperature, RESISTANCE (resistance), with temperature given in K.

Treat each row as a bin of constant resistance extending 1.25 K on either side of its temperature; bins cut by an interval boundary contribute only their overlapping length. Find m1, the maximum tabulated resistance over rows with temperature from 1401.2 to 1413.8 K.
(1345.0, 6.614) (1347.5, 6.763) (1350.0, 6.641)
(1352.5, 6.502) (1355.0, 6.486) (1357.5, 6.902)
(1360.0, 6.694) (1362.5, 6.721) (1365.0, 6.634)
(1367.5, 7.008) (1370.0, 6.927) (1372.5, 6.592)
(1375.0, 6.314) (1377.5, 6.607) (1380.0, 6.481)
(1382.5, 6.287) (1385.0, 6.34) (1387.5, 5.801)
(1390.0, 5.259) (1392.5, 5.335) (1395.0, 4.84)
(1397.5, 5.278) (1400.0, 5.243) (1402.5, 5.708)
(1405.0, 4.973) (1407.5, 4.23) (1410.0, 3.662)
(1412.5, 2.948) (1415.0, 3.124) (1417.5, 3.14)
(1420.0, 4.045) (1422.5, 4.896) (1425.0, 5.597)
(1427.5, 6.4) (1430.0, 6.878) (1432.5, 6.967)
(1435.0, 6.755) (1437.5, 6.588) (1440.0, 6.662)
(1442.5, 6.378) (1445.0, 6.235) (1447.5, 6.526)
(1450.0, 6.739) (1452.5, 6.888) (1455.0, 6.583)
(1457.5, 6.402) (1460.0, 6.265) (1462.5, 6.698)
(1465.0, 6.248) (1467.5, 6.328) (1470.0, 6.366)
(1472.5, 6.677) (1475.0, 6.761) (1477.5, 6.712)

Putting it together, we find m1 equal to 5.708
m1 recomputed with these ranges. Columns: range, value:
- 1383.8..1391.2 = 6.34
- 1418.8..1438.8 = 6.967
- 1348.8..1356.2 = 6.641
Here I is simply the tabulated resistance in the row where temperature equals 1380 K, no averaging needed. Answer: 6.481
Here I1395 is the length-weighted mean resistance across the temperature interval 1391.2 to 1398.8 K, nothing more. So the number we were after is 5.15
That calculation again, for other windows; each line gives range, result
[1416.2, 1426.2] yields 4.41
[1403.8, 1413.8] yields 3.94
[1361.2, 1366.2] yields 6.68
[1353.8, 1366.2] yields 6.69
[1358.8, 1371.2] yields 6.8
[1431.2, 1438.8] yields 6.77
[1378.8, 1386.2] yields 6.37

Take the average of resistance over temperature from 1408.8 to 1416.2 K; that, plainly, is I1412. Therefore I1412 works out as 3.24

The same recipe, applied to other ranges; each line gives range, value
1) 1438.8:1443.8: 6.52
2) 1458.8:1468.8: 6.39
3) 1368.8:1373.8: 6.75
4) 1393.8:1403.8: 5.27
